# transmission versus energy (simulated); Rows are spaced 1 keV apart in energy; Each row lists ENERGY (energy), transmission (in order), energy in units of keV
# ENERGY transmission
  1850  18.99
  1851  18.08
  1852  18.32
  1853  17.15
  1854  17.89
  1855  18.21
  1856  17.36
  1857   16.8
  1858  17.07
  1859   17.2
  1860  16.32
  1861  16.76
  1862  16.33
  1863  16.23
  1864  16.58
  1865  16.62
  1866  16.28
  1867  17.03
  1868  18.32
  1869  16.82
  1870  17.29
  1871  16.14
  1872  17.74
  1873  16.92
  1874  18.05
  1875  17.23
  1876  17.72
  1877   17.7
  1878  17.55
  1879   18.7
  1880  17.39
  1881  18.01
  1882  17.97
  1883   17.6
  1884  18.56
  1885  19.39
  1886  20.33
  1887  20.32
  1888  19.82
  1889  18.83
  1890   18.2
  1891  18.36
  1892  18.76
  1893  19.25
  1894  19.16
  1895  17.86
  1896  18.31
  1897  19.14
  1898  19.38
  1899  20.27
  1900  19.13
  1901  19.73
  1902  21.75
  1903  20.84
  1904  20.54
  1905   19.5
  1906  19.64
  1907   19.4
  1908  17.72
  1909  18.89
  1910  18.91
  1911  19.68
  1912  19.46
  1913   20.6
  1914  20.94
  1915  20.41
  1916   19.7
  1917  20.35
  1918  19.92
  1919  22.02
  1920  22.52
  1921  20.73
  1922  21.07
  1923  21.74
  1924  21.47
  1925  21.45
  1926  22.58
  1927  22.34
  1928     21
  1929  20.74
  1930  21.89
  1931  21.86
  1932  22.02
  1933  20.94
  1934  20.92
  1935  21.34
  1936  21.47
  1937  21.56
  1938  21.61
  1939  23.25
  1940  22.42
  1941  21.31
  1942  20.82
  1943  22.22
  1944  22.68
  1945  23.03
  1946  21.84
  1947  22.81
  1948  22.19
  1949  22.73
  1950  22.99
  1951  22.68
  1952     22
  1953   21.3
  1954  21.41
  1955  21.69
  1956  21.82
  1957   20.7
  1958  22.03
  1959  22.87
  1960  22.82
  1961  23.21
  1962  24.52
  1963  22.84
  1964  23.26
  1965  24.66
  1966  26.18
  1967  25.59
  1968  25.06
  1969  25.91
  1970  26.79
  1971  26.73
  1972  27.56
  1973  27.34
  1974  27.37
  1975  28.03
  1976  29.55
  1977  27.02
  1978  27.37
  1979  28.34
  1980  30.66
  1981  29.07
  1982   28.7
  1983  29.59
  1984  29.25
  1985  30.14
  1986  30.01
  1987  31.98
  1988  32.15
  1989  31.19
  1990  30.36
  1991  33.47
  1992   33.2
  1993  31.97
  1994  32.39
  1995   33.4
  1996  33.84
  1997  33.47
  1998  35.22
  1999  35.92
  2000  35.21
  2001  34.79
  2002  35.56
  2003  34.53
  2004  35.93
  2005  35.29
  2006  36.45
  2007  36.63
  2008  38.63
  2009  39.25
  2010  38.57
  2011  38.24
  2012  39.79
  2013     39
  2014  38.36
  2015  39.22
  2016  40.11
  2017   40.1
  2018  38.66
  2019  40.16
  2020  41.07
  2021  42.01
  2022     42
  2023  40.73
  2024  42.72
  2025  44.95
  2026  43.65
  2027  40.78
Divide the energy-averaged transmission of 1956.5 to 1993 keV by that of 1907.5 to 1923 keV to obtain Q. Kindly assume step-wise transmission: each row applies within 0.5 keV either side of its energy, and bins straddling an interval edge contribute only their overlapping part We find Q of 1.36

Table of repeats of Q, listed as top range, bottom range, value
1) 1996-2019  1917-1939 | 1.73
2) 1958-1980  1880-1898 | 1.38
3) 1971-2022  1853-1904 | 1.87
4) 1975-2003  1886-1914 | 1.63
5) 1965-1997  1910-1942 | 1.38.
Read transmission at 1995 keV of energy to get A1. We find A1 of 33.4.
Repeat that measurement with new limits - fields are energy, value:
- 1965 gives 24.66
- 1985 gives 30.14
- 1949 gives 22.73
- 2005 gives 35.29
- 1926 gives 22.58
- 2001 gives 34.79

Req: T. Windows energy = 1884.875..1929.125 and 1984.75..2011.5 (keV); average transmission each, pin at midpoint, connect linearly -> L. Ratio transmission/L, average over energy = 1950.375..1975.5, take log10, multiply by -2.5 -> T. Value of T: 0.195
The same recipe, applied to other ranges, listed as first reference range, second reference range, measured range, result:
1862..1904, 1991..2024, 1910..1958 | 0.20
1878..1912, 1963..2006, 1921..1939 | 0.09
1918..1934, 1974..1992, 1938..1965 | 0.13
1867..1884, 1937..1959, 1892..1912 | -0.01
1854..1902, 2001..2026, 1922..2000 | 0.21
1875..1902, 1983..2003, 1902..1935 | 0.10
